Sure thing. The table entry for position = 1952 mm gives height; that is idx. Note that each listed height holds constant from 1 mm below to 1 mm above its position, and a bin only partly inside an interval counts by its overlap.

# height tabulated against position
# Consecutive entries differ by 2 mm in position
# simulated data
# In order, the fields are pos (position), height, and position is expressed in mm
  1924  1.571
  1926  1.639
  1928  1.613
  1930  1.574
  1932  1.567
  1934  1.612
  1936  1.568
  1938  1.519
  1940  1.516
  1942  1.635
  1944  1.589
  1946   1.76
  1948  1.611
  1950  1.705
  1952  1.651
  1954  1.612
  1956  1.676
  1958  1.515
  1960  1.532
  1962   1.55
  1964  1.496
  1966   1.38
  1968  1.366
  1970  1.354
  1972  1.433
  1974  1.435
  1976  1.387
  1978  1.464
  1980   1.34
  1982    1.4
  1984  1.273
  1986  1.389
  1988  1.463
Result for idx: 1.651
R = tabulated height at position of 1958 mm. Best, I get 1.515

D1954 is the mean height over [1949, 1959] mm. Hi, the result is 1.63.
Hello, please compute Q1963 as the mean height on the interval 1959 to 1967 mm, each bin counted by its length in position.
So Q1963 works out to 1.49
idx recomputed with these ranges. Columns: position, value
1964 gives 1.496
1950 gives 1.705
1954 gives 1.612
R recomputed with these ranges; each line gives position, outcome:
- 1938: 1.519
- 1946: 1.76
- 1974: 1.435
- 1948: 1.611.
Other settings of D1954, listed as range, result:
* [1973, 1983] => 1.41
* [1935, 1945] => 1.57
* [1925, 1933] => 1.6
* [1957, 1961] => 1.52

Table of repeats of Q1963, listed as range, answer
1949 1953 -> 1.68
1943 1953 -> 1.66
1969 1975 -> 1.41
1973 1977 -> 1.41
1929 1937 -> 1.58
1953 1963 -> 1.58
